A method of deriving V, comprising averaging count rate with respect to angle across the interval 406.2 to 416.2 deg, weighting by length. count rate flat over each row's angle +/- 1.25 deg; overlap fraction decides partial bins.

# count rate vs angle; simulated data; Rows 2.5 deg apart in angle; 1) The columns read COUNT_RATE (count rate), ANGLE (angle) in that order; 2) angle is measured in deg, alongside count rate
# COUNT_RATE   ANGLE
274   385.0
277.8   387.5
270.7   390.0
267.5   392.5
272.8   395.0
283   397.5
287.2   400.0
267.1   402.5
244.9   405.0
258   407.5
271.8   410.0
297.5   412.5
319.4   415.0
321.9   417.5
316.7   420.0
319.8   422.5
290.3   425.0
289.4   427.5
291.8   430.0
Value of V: 286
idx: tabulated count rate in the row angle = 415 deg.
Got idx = 319.4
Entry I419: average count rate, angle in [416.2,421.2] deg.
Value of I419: 319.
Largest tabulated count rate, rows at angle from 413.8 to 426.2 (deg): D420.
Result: 321.9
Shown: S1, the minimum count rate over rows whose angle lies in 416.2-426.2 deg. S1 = 290.3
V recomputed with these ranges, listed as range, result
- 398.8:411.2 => 266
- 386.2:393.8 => 272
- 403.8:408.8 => 252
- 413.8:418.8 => 321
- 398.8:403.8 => 277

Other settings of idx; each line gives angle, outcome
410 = 271.8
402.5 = 267.1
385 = 274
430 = 291.8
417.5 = 321.9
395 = 272.8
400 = 287.2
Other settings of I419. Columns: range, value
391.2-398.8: 274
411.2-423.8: 315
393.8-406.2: 271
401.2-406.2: 256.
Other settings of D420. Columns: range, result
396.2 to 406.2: 287.2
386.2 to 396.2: 277.8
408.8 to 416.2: 319.4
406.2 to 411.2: 271.8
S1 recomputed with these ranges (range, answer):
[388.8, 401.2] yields 267.5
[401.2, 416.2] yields 244.9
